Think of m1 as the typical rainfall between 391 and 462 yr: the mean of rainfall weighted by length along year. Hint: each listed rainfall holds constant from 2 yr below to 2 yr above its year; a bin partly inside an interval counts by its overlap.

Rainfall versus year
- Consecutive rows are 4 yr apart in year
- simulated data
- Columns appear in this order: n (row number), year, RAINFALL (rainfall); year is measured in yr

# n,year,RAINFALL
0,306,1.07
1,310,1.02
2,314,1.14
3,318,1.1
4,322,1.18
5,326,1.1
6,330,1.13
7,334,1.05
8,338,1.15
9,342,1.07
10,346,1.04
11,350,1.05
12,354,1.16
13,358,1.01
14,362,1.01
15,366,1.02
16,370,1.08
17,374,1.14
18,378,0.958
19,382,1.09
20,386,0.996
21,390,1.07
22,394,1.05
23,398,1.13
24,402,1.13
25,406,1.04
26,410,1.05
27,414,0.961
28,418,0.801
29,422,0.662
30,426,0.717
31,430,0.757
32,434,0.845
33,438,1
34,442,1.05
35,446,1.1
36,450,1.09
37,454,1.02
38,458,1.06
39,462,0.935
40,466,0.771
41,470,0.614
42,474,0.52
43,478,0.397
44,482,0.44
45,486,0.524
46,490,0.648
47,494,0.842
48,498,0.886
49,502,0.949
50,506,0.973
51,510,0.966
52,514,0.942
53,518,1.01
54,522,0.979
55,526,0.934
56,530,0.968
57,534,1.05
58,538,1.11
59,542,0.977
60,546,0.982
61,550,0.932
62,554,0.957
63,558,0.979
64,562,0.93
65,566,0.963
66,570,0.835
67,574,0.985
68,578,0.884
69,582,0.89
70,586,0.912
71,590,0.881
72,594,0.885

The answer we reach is 0.969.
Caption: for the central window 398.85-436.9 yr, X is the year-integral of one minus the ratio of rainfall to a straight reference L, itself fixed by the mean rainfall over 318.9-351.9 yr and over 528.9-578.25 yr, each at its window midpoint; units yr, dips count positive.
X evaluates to 5.6 yr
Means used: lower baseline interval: 1.1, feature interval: 0.895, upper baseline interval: 0.968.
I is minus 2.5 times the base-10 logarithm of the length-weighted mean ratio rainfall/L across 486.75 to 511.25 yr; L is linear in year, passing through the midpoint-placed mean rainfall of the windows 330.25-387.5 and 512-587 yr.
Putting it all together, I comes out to 0.15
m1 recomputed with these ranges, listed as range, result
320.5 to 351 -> 1.1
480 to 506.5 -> 0.739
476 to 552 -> 0.869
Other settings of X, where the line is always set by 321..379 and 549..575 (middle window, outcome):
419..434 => 4.3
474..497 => 9.5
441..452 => -0.7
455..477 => 5.0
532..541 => -1.1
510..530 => 0.0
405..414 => 0.1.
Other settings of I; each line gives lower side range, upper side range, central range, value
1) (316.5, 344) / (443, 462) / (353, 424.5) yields 0.07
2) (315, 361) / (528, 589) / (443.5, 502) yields 0.28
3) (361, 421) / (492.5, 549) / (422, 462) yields 0.07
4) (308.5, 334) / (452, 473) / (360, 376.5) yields -0.03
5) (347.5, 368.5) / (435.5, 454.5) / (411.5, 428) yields 0.30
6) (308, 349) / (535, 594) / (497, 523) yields 0.02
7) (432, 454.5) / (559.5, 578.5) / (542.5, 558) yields -0.03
